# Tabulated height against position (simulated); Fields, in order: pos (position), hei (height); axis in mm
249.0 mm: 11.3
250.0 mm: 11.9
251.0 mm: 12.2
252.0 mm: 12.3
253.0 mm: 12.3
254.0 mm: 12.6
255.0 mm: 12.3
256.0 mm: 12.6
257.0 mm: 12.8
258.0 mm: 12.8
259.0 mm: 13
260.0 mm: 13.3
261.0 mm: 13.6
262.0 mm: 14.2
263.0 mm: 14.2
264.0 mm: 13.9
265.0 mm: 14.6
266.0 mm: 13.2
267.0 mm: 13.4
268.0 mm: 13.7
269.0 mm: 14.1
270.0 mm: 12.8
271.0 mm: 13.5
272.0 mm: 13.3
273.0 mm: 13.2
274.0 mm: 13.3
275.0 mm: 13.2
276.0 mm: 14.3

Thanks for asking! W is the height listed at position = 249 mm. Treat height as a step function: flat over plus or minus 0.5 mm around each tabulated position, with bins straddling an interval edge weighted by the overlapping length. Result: 11.3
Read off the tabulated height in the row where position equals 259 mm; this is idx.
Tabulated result 13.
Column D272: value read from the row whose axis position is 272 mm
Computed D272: 13.3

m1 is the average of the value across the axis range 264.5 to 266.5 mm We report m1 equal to 13.9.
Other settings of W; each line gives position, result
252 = 12.3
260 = 13.3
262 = 14.2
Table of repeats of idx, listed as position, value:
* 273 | 13.2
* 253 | 12.3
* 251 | 12.2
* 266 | 13.2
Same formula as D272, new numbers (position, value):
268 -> 13.7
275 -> 13.2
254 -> 12.6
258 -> 12.8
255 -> 12.3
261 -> 13.6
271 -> 13.5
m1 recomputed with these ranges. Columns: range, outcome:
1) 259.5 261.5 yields 13.4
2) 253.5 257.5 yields 12.6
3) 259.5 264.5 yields 13.8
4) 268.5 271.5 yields 13.5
